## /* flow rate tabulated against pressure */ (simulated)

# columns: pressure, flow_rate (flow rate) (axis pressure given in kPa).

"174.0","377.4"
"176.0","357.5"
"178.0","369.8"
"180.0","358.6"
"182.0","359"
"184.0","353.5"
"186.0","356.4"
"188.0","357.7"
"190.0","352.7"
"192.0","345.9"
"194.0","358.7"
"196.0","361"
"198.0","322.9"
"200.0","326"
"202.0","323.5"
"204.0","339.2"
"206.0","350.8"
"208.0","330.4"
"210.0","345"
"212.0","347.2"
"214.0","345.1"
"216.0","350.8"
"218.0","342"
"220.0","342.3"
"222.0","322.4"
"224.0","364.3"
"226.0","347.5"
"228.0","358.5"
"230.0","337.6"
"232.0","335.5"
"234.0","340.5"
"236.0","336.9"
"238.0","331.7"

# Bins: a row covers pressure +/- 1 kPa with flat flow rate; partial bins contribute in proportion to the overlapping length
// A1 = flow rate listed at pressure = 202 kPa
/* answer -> 323.5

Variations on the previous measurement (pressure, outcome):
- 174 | 377.4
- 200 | 326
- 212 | 347.2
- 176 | 357.5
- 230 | 337.6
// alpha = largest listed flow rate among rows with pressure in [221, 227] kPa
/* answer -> 364.3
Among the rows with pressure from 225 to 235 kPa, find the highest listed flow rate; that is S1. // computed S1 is 358.5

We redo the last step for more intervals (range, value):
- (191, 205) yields 361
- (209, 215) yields 347.2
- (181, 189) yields 359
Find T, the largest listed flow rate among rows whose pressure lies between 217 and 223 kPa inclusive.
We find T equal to 342.3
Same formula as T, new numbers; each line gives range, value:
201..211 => 350.8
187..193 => 357.7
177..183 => 369.8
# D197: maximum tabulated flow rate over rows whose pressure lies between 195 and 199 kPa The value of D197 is 361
